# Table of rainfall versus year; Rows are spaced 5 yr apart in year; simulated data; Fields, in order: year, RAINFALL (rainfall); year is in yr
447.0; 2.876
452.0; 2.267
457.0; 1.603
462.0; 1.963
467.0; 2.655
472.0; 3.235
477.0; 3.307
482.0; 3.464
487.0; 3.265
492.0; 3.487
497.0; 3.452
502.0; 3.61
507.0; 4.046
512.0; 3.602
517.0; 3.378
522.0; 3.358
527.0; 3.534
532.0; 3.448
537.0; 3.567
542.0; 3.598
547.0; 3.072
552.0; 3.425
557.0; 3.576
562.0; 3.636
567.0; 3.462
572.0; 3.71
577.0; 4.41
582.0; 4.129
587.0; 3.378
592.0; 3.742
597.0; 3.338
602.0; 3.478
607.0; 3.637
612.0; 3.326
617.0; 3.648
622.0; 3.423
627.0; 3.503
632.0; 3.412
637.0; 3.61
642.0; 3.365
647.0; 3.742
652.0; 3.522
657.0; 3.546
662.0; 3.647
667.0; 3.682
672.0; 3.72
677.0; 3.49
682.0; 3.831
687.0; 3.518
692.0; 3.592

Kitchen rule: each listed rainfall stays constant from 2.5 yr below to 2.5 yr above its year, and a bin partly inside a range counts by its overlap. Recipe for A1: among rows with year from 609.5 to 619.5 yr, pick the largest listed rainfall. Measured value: 3.648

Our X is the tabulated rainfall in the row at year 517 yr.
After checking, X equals 3.378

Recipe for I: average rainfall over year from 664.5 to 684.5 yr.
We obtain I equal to 3.68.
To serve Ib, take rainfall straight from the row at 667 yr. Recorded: 3.682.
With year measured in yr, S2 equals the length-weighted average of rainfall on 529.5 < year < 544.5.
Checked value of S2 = 3.54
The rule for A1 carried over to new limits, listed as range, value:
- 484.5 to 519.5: 4.046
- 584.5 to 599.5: 3.742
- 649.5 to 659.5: 3.546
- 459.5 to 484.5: 3.464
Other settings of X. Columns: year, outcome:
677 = 3.49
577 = 4.41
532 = 3.448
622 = 3.423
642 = 3.365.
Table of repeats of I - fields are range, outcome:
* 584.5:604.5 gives 3.48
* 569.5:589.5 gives 3.91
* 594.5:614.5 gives 3.44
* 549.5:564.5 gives 3.55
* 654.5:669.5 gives 3.62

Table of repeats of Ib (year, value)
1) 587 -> 3.378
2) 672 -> 3.72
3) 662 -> 3.647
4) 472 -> 3.235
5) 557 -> 3.576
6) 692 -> 3.592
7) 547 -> 3.072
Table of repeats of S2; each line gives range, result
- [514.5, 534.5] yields 3.43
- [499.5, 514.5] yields 3.75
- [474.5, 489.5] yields 3.35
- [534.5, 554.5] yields 3.42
